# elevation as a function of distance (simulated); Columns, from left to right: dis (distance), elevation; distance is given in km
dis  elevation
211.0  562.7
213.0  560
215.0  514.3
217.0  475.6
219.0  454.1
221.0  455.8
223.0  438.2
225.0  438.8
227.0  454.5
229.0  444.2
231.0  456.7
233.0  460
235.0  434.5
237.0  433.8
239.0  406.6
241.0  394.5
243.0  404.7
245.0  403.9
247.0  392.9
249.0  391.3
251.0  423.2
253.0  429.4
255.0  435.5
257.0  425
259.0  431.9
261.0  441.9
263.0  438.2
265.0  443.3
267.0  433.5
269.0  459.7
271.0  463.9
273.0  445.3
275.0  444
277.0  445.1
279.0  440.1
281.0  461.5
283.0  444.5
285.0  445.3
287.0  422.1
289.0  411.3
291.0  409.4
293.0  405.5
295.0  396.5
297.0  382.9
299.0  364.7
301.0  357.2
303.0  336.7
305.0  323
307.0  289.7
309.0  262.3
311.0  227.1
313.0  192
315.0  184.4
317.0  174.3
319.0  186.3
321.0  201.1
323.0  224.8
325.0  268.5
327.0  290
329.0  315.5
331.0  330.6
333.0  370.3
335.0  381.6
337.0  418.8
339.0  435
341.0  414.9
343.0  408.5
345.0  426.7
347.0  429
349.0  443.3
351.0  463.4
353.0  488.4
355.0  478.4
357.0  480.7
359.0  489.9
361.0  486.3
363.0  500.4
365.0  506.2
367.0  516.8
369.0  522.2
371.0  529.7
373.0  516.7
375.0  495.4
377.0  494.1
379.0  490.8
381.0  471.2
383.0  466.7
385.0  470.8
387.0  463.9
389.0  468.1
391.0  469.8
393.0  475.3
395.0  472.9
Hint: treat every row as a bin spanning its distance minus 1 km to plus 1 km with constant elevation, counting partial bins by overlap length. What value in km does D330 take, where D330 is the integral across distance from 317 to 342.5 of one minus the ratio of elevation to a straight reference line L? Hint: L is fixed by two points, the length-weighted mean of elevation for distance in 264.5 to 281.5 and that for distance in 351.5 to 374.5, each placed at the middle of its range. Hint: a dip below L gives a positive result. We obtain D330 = 8.8 km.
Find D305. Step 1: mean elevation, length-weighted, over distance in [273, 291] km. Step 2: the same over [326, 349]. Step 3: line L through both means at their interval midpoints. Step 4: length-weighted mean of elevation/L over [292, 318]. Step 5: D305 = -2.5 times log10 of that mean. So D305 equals 0.362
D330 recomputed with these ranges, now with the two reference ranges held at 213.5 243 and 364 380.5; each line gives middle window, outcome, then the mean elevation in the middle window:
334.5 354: 2.52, 432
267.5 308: 5.51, 408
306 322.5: 9.16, 215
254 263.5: 0.54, 434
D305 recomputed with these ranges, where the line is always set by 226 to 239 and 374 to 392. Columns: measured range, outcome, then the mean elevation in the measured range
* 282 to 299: 0.11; 412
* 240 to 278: 0.05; 429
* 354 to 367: -0.05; 492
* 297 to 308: 0.33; 339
